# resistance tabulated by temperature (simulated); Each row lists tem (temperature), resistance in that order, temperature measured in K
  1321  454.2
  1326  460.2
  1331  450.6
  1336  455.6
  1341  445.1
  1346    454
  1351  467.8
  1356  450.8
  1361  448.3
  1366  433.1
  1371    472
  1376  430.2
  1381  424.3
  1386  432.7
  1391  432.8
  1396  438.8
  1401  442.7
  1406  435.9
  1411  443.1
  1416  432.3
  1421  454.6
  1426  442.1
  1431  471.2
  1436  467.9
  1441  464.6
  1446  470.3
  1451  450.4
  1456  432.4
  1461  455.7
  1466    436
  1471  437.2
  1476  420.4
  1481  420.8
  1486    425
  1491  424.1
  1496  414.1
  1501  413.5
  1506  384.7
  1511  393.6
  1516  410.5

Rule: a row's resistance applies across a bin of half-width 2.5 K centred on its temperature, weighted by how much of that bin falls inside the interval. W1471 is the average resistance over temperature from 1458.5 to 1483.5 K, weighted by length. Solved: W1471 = 434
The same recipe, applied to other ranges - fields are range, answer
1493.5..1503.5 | 414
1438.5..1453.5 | 462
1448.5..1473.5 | 442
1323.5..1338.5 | 455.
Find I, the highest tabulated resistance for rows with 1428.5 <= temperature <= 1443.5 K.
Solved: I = 471.2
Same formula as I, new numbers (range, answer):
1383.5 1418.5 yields 443.1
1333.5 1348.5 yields 455.6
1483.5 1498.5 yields 425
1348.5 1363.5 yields 467.8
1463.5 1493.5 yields 437.2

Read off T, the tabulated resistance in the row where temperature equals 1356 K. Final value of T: 450.8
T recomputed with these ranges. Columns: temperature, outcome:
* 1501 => 413.5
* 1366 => 433.1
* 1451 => 450.4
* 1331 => 450.6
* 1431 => 471.2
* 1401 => 442.7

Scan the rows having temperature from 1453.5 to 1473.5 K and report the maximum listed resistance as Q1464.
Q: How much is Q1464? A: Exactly 455.7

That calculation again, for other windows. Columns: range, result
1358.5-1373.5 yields 472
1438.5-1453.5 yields 470.3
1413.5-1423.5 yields 454.6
